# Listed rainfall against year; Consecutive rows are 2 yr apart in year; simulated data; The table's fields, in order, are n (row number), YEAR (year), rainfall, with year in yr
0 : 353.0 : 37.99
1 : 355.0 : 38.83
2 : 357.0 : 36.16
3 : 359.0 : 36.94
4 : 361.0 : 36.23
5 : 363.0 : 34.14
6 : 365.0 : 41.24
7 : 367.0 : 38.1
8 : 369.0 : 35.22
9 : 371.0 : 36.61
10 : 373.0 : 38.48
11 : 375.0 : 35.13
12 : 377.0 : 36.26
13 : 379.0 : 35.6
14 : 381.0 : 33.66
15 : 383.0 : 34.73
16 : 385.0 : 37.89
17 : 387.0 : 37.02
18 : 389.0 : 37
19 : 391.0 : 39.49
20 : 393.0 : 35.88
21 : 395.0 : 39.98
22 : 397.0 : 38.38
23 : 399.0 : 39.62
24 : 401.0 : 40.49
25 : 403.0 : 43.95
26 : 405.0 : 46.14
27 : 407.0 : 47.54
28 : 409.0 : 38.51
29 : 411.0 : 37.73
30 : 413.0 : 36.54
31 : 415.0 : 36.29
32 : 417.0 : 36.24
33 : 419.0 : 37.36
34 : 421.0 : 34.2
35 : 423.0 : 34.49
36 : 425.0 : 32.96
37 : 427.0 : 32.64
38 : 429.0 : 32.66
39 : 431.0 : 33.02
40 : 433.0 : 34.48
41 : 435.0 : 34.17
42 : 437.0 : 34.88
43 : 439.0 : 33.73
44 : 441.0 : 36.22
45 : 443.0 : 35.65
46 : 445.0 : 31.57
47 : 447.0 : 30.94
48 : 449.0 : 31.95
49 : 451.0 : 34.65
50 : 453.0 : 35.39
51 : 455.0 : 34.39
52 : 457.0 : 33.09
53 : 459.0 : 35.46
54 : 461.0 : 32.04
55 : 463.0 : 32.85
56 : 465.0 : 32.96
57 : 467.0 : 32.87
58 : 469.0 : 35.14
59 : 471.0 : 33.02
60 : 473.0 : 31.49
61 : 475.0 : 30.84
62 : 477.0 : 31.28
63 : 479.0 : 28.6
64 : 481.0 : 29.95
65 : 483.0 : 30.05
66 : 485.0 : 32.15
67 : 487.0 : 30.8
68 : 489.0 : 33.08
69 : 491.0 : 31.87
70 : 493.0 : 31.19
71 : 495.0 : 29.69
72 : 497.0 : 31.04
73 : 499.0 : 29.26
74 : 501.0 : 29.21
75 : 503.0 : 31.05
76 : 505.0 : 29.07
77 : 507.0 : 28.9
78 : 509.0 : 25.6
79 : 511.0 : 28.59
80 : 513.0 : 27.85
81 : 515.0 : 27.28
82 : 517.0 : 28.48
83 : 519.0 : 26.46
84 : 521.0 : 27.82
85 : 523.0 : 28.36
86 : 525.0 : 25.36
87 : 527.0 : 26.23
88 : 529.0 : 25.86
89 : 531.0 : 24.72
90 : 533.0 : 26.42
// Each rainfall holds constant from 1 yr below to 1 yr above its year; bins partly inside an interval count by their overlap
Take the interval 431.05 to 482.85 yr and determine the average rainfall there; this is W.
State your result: 33.1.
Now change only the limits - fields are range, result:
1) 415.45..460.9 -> 34.1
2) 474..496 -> 30.9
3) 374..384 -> 35.1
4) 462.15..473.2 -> 33.2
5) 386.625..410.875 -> 40.3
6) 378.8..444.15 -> 36.9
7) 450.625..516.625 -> 31.2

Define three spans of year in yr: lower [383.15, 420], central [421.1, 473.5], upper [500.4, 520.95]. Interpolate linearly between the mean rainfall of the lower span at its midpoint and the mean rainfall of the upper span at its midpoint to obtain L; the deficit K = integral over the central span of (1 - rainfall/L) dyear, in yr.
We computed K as 1.4 yr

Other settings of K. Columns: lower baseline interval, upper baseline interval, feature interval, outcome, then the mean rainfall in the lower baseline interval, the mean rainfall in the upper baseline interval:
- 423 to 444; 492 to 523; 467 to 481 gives -0.23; 34.1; 28.8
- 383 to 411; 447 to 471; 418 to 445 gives 1.56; 39.9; 33.6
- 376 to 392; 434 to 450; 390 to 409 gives -2.90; 36.5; 33.6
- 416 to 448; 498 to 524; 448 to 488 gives -1.26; 34.1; 28.3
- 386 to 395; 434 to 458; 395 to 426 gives -2.06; 37.6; 33.9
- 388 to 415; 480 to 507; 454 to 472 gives 0.08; 40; 30.6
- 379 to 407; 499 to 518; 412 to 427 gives 0.55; 39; 28.5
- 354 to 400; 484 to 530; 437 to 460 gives -0.97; 37.1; 28.9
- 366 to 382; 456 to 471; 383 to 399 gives -1.00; 36.1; 33.5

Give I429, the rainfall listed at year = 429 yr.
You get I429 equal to 32.66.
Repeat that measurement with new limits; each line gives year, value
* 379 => 35.6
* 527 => 26.23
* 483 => 30.05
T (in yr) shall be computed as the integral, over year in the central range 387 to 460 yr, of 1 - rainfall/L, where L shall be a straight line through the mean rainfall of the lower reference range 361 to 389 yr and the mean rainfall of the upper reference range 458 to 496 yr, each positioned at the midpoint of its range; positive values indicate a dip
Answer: -4.3 yr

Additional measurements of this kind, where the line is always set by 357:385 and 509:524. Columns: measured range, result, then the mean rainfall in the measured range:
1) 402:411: -2.4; 43.3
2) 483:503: -1.2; 30.9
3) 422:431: 0.0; 33.2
